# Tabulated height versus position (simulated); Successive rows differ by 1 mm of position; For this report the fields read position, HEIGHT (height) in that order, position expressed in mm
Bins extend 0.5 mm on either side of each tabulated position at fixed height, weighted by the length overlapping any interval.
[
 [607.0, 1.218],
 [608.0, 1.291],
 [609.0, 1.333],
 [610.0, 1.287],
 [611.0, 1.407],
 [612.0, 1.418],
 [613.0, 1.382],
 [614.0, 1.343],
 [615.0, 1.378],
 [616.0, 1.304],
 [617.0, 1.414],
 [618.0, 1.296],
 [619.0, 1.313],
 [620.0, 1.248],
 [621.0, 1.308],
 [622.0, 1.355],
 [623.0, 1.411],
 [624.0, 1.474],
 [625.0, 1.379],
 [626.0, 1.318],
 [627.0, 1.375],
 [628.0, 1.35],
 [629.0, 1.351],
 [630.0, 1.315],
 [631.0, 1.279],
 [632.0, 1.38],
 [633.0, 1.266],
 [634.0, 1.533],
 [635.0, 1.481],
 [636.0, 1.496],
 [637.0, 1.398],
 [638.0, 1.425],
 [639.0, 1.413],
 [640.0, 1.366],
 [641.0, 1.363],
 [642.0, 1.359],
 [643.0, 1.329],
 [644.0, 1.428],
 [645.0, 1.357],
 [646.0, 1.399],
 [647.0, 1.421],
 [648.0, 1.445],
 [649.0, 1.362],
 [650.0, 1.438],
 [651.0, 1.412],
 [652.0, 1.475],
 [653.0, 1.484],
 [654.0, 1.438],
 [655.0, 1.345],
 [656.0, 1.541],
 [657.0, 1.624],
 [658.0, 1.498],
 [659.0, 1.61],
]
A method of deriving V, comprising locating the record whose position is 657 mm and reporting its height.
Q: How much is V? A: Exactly 1.624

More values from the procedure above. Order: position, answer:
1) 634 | 1.533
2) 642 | 1.359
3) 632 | 1.38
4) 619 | 1.313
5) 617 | 1.414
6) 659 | 1.61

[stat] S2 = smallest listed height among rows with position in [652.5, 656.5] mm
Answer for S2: 1.345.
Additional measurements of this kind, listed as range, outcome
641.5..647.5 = 1.329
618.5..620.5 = 1.248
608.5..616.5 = 1.287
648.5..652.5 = 1.362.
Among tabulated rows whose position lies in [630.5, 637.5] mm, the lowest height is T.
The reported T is 1.266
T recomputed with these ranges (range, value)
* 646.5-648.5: 1.421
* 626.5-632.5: 1.279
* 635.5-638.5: 1.398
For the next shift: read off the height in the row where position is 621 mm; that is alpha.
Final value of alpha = 1.308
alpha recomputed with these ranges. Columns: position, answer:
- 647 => 1.421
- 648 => 1.445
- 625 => 1.379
